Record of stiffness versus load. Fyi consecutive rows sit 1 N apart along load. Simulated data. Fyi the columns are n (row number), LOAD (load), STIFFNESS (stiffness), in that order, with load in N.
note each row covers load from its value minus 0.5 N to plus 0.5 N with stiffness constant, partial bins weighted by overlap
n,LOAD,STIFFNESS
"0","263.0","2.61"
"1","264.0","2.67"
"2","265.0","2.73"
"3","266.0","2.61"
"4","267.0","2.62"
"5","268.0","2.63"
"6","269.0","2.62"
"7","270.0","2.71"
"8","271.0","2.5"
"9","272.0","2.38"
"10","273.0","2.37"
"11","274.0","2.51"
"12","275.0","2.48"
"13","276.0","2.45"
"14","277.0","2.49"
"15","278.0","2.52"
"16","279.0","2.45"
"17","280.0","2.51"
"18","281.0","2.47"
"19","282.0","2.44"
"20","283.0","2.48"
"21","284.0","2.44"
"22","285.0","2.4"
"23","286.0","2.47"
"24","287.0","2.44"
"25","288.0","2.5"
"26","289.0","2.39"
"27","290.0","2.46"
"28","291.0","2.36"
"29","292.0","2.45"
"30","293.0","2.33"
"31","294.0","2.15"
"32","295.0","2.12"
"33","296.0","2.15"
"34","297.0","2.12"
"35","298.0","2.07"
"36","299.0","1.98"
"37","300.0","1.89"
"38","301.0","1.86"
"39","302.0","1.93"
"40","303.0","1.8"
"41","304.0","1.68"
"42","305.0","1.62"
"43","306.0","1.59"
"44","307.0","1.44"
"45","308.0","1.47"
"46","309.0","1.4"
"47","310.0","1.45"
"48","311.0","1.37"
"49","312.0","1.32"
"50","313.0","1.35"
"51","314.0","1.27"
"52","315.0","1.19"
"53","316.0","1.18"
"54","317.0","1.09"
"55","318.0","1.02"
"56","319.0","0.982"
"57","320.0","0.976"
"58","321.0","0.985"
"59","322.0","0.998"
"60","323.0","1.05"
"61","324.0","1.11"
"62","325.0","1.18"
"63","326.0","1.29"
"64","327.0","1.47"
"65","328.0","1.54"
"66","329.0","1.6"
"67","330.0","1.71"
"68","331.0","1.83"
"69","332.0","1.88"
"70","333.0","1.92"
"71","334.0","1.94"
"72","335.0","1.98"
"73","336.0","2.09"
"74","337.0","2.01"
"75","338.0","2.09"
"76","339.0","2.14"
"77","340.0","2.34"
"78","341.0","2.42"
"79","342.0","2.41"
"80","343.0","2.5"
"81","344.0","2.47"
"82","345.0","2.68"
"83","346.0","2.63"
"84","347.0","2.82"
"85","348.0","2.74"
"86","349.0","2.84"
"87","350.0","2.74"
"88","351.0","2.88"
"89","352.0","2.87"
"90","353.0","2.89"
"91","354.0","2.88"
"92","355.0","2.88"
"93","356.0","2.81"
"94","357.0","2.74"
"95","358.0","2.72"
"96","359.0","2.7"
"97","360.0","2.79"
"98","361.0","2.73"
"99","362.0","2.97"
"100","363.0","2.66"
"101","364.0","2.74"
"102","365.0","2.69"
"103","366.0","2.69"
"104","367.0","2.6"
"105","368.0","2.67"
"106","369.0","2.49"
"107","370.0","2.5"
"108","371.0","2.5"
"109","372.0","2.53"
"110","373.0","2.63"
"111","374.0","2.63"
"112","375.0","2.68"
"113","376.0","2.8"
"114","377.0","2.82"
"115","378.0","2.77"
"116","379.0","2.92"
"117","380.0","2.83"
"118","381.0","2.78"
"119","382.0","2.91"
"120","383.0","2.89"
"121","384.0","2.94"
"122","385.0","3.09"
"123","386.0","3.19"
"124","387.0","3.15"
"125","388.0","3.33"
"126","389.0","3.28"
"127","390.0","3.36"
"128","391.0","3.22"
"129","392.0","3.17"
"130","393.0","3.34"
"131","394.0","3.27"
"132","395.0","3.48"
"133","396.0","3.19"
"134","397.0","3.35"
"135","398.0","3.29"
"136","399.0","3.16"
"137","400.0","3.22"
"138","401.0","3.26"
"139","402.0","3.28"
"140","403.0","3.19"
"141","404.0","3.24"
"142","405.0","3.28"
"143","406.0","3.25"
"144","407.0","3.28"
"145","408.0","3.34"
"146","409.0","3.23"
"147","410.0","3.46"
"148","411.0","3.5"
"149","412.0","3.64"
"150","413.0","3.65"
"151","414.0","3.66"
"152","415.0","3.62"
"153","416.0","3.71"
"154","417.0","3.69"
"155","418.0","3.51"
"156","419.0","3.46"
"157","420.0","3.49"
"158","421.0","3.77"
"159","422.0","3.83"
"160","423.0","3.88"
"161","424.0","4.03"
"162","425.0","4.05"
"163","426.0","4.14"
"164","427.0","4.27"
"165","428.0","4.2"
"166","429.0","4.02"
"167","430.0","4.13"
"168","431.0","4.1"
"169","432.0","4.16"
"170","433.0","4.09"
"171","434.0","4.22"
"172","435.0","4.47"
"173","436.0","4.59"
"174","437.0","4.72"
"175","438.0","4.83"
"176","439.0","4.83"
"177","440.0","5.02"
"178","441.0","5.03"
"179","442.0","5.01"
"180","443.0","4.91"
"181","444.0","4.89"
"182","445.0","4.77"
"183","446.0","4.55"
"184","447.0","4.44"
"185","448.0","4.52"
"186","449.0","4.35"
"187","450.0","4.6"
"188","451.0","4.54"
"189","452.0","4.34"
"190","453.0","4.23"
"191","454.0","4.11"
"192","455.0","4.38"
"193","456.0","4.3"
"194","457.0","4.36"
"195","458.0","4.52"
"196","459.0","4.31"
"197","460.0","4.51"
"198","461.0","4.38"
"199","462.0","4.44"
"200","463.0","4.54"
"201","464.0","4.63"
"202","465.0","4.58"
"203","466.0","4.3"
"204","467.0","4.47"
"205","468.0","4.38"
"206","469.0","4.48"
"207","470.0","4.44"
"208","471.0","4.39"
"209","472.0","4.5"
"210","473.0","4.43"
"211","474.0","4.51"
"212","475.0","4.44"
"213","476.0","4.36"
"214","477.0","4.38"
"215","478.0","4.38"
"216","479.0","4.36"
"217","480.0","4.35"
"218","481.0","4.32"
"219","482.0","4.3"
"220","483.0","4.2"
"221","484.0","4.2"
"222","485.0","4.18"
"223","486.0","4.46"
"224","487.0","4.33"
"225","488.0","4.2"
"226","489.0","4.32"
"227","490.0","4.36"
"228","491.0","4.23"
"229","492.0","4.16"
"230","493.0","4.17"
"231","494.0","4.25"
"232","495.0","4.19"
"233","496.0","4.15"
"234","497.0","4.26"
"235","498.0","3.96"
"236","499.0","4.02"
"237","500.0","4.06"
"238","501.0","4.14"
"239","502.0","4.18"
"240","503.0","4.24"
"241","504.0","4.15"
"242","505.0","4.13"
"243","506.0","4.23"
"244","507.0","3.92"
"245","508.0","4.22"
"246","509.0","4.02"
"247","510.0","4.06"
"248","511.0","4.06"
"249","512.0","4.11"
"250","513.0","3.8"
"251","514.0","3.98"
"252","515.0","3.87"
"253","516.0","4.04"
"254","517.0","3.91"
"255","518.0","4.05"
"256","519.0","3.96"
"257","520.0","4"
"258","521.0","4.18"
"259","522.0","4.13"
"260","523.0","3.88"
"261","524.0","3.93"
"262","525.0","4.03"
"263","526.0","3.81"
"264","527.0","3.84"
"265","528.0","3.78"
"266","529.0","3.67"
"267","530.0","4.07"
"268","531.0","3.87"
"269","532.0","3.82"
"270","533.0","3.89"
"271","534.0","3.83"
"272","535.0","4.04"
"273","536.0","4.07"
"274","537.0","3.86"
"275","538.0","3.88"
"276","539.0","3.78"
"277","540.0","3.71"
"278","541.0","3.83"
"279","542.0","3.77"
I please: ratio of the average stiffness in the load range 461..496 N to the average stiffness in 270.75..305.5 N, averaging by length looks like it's 1.9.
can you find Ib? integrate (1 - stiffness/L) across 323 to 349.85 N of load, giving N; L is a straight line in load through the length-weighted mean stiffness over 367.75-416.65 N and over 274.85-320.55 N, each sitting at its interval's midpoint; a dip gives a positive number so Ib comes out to 4.3 N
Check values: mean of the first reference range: 1.93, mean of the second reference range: 3.13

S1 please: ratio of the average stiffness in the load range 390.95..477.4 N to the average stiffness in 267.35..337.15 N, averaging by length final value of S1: 2.1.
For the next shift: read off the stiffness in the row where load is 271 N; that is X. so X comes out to 2.5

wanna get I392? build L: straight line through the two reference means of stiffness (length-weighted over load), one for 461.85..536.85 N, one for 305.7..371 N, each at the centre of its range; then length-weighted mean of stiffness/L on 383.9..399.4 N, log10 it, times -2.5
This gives -0.18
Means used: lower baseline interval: 2.06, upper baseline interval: 4.17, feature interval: 3.25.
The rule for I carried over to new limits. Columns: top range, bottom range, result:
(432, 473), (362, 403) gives 1.53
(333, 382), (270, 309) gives 1.18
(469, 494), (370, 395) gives 1.46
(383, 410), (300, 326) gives 2.42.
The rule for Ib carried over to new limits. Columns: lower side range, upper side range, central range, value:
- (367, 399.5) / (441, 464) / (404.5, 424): 0.6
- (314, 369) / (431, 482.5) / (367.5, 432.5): 0.4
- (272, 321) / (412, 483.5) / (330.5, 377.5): 4.9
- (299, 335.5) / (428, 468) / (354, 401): -1.2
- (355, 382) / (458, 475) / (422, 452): -3.9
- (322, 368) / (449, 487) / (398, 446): -4.0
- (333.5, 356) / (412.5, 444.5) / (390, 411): 2.0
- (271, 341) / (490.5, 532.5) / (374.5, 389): -1.5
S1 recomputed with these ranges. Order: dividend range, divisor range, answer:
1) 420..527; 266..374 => 1.98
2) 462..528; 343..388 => 1.51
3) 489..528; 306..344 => 2.58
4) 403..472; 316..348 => 2.34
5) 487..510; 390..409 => 1.27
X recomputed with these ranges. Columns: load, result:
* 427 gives 4.27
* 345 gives 2.68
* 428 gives 4.2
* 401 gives 3.26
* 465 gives 4.58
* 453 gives 4.23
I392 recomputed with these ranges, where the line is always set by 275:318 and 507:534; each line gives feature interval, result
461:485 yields -0.24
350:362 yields -0.12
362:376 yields -0.01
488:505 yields -0.12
